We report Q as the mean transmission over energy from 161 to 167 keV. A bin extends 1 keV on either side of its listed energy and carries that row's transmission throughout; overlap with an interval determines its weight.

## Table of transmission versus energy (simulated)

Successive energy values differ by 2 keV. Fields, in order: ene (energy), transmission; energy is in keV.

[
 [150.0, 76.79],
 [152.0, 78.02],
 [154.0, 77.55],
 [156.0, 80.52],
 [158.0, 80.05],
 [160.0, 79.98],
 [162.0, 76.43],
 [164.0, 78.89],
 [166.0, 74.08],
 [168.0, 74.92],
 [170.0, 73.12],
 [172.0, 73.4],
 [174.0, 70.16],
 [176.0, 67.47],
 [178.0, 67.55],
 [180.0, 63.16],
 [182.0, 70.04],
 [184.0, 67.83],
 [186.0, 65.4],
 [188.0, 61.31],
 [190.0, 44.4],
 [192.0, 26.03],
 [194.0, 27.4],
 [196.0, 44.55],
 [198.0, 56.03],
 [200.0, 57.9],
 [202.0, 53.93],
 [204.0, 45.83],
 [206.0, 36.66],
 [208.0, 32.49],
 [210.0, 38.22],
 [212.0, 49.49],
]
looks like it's 76.5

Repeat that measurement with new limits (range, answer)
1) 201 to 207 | 45.5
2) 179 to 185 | 67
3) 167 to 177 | 71.8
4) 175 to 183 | 67.1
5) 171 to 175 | 71.8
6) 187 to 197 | 40.7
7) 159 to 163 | 78.2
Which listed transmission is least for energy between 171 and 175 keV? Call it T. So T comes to 70.16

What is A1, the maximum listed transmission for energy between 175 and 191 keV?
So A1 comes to 70.04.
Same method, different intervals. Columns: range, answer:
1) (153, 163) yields 80.52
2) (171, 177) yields 73.4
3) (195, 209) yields 57.9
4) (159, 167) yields 79.98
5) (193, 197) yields 44.55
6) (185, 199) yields 65.4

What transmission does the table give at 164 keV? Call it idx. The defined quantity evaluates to 78.89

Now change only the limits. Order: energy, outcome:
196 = 44.55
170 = 73.12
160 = 79.98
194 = 27.4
